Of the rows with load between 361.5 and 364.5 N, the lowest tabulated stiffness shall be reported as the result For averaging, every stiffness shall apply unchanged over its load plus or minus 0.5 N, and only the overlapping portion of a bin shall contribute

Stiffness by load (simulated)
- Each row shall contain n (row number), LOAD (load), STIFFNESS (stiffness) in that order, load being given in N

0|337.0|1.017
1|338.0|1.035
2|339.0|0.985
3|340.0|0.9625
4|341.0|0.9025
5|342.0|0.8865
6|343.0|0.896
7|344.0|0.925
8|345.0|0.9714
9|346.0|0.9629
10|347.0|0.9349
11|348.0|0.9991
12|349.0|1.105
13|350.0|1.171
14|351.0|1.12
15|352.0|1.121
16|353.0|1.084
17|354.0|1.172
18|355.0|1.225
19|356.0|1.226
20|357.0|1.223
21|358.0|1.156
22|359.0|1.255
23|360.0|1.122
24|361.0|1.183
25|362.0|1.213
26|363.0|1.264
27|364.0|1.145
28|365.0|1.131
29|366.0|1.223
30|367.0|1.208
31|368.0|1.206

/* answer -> 1.145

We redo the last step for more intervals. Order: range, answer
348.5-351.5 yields 1.105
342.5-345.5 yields 0.896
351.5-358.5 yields 1.084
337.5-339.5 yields 0.985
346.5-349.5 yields 0.9349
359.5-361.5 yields 1.122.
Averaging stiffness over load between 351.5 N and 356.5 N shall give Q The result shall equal 1.17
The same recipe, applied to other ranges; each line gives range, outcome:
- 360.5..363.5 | 1.22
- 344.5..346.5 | 0.967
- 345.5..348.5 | 0.966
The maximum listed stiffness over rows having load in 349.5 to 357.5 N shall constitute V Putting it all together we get 1.226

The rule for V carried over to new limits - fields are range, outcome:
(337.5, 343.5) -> 1.035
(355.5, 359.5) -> 1.255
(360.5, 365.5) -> 1.264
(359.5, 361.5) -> 1.183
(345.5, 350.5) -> 1.171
